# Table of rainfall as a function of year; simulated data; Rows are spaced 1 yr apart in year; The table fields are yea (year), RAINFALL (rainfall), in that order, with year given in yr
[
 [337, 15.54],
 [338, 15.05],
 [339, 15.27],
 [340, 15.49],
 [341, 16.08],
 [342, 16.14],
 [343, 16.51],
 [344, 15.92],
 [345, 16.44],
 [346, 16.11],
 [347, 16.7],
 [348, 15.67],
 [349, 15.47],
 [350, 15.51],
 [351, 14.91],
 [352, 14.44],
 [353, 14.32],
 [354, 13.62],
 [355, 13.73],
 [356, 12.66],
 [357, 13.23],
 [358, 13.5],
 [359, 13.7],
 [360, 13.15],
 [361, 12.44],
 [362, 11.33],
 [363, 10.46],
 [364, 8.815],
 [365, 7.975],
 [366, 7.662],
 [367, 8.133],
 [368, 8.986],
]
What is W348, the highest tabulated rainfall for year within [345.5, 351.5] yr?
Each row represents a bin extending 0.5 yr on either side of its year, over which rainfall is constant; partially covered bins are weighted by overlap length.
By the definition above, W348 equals 16.7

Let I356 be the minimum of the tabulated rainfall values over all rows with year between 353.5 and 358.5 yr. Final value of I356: 12.66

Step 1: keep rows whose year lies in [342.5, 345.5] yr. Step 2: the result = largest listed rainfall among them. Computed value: 16.51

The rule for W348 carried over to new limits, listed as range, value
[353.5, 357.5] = 13.73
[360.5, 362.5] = 12.44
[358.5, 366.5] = 13.7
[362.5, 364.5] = 10.46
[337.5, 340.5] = 15.49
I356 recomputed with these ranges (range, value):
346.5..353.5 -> 14.32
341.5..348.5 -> 15.67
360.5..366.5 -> 7.662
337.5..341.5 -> 15.05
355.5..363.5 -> 10.46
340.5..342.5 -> 16.08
